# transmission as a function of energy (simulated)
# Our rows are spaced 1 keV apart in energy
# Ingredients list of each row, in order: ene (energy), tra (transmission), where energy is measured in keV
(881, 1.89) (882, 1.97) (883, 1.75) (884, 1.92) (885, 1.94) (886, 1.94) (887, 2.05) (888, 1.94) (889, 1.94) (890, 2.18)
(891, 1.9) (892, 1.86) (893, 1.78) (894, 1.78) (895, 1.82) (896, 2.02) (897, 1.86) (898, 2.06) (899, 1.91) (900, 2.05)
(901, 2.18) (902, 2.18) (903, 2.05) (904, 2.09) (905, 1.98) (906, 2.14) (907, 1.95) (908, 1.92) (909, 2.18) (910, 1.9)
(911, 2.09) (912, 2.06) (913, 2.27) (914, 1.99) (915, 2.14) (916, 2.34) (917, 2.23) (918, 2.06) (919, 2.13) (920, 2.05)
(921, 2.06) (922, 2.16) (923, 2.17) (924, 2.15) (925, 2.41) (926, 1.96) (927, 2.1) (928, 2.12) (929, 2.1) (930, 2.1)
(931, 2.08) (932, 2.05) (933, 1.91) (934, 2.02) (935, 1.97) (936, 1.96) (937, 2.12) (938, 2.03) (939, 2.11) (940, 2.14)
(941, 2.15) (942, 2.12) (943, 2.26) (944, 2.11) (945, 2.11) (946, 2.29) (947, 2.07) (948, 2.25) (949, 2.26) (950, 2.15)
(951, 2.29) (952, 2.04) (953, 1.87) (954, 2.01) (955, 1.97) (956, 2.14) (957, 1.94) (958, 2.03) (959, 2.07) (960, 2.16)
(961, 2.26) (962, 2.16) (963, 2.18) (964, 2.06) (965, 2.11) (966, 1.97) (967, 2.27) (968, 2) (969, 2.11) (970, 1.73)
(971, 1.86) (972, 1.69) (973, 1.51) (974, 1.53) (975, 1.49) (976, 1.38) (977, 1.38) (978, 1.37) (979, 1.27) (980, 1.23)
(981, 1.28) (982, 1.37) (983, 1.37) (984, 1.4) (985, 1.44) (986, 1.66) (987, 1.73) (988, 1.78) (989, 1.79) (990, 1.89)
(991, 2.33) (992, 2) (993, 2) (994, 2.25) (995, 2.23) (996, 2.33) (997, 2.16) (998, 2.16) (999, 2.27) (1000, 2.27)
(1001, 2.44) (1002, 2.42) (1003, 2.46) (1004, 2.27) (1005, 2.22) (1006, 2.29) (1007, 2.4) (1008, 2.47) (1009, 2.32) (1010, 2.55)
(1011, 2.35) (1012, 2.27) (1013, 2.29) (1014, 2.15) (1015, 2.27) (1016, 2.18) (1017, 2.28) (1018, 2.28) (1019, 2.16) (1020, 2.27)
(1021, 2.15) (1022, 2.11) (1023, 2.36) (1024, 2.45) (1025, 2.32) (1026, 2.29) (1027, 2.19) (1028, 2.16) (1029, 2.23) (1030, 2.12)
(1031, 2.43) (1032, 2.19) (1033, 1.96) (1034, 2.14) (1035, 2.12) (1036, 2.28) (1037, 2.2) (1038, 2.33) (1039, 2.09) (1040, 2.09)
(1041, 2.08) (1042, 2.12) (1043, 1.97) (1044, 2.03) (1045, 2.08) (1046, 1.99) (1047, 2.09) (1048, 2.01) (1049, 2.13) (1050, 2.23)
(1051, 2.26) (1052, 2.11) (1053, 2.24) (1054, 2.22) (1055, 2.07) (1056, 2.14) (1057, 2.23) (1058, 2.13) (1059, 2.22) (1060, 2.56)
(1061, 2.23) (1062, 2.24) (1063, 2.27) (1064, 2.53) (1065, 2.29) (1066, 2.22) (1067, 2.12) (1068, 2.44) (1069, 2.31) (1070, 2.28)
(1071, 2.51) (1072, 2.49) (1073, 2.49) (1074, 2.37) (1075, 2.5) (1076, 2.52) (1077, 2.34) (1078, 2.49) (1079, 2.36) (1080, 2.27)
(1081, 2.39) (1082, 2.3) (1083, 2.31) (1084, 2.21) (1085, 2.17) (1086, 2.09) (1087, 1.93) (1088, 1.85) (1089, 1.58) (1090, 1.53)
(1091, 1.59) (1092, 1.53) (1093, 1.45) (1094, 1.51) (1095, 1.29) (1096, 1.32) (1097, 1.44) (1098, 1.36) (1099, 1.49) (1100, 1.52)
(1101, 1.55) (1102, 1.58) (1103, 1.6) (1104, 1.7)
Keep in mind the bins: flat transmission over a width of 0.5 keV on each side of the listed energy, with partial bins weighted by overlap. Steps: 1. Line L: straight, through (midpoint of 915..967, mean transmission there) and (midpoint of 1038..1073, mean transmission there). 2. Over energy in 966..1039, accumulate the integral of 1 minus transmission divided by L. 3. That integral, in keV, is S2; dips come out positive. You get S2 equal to 4.28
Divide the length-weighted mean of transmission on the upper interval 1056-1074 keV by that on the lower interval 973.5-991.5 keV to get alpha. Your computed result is 1.51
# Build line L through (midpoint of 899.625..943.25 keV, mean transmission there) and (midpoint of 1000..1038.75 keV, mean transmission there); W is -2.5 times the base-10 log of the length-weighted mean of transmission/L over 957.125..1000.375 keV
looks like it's 0.19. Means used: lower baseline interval 2.1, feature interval 1.85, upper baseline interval 2.27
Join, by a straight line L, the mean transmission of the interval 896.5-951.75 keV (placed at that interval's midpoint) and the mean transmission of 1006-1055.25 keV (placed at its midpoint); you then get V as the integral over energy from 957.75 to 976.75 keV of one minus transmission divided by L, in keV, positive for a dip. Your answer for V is 2.0 keV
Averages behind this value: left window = 2.1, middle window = 1.92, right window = 2.21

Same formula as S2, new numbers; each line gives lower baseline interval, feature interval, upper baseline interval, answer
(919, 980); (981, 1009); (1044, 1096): 0.2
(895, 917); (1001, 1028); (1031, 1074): -1.6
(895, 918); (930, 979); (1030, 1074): 2.9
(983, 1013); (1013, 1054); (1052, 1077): 0.9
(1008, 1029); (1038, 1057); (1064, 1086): 1.6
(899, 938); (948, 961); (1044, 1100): 0.0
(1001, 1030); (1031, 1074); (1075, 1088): 1.3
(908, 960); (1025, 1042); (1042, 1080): 0.3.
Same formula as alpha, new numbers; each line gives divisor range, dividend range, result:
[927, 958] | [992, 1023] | 1.09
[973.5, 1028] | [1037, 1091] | 1.08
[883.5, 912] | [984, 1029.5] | 1.10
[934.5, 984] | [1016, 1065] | 1.15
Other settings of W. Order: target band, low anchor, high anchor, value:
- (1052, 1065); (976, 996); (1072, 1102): -0.21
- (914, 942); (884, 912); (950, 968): -0.03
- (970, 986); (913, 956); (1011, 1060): 0.42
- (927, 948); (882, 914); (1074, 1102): -0.07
